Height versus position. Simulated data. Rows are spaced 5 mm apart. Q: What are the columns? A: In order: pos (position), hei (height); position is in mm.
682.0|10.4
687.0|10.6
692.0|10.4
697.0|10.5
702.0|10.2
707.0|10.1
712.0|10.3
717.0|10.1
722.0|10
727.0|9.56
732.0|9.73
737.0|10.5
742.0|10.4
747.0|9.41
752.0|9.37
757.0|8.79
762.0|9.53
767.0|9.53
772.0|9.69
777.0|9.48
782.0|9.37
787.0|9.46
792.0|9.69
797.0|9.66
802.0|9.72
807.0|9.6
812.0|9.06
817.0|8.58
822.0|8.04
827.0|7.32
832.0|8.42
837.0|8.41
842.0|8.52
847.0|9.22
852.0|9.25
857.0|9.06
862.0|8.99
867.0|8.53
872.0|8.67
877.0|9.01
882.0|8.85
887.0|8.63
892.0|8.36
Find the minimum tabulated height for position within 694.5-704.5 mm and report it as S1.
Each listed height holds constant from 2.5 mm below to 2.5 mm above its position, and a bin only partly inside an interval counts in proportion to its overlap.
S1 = 10.2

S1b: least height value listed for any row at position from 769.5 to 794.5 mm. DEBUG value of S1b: 9.37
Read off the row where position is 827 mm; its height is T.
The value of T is 7.32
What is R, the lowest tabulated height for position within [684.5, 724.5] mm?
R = 10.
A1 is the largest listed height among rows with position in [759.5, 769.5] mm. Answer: 9.53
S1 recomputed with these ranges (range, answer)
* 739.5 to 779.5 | 8.79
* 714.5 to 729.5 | 9.56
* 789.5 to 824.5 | 8.04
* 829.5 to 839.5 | 8.41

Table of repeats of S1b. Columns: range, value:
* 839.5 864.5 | 8.52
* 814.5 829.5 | 7.32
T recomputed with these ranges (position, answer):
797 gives 9.66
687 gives 10.6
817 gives 8.58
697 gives 10.5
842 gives 8.52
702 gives 10.2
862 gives 8.99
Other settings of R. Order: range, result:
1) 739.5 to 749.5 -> 9.41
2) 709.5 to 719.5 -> 10.1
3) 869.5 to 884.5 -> 8.67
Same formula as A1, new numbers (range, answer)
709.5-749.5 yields 10.5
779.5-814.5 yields 9.72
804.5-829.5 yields 9.6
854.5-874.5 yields 9.06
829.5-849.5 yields 9.22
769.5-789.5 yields 9.69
